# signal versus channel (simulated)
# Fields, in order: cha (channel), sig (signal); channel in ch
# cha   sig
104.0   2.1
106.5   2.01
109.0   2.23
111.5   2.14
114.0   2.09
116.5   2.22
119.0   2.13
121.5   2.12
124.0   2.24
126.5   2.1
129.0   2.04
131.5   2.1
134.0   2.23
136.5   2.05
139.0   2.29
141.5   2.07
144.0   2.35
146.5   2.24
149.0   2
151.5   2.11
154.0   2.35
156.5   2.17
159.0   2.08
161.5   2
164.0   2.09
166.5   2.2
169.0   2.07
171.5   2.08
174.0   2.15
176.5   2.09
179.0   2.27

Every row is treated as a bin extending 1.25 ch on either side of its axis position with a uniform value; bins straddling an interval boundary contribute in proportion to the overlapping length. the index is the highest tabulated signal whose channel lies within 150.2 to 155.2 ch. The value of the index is 2.35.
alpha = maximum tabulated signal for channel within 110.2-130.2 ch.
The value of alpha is 2.24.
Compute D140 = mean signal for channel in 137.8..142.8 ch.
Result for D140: 2.18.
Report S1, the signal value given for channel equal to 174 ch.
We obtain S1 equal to 2.15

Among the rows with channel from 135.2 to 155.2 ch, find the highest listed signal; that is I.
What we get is 2.35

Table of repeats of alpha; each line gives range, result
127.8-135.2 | 2.23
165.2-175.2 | 2.2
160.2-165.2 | 2.09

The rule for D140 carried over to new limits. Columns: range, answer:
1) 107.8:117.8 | 2.17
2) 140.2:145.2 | 2.21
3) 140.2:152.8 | 2.16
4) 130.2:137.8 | 2.13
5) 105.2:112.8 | 2.13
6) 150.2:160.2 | 2.18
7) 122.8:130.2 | 2.13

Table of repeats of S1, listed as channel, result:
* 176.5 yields 2.09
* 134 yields 2.23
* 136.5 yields 2.05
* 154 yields 2.35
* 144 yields 2.35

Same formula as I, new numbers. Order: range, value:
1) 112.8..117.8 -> 2.22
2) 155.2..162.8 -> 2.17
